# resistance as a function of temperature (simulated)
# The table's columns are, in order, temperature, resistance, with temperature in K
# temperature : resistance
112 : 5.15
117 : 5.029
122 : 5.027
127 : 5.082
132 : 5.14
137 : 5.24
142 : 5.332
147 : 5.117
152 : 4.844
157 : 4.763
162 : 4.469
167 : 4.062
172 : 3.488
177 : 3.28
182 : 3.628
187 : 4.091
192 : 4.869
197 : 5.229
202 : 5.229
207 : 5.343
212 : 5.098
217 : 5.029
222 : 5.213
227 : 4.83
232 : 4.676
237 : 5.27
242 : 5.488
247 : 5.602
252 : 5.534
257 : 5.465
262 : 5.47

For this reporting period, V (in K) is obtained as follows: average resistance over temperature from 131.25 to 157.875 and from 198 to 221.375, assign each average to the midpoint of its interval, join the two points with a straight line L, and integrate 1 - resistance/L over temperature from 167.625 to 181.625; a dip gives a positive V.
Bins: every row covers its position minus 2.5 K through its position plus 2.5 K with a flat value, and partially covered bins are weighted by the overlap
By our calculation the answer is 4.4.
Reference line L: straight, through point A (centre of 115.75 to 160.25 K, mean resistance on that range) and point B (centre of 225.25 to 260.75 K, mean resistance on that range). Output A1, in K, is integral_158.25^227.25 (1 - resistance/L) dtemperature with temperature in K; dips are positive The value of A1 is 8.3 K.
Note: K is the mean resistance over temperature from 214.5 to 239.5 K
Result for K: 5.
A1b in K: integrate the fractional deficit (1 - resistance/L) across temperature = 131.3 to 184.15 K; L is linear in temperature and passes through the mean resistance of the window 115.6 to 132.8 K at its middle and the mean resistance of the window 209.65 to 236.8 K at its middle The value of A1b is 6.0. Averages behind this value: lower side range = 5.07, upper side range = 4.99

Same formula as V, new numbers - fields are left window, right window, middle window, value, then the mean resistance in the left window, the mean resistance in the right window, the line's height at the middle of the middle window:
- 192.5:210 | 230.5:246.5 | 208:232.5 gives 1.0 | 5.22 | 5.23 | 5.22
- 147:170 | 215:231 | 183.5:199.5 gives 0.4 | 4.58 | 4.99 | 4.79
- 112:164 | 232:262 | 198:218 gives 0.3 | 5.02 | 5.41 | 5.27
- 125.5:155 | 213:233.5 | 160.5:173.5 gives 2.7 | 5.12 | 4.96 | 5.07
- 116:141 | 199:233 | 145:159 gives 0.6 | 5.12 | 5.08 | 5.11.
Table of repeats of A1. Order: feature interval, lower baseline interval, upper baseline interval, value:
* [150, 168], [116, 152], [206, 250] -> 2.00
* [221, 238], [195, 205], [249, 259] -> 1.35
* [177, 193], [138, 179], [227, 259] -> 2.51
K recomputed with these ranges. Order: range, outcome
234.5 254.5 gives 5.47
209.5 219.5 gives 5.06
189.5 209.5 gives 5.17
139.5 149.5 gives 5.22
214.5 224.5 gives 5.12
